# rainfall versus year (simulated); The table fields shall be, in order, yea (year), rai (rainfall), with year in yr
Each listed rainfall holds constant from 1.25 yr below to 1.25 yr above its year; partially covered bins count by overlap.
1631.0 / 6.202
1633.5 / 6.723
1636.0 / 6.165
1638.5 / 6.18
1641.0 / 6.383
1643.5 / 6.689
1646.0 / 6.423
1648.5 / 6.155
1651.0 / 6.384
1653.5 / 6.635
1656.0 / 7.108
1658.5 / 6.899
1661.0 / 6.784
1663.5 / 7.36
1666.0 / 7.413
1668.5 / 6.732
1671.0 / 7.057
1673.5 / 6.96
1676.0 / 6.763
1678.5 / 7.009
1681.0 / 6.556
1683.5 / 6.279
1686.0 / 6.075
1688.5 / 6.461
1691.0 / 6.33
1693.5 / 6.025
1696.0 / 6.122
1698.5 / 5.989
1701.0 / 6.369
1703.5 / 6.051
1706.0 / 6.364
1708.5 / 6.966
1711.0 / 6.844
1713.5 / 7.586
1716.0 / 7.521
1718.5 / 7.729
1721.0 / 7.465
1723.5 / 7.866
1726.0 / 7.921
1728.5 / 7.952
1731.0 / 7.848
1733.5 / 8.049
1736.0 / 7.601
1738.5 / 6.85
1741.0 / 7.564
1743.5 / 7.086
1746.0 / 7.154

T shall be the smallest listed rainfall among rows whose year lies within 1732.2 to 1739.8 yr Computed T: 6.85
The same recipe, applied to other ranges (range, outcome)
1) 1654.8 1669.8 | 6.732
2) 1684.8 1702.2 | 5.989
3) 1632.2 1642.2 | 6.165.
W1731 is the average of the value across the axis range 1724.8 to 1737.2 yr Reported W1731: 7.88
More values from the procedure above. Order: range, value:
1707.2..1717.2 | 7.22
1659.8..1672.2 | 7.07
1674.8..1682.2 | 6.78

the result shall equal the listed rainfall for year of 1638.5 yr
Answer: 6.18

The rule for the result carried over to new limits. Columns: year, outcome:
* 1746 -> 7.154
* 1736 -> 7.601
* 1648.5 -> 6.155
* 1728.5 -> 7.952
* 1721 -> 7.465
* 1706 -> 6.364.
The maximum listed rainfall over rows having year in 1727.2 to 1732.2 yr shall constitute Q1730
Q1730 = 7.952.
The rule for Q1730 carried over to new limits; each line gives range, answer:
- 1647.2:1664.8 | 7.36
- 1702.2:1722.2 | 7.729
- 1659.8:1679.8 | 7.413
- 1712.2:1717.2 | 7.586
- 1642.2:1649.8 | 6.689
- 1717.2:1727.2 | 7.921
